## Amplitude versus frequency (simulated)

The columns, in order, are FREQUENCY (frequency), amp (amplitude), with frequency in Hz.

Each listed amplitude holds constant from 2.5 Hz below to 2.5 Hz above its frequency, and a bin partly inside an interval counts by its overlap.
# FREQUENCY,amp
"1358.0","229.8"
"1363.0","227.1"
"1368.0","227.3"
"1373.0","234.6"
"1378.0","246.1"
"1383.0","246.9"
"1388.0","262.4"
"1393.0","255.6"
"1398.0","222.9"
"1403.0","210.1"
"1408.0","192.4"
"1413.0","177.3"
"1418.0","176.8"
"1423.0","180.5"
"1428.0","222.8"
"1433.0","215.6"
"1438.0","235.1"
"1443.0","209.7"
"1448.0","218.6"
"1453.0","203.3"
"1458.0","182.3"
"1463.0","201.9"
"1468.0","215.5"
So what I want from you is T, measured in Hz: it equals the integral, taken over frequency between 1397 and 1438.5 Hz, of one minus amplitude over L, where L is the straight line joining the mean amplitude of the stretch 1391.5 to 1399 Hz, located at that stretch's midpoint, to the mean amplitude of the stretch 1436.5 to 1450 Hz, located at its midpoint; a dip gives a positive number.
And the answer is 5.2 Hz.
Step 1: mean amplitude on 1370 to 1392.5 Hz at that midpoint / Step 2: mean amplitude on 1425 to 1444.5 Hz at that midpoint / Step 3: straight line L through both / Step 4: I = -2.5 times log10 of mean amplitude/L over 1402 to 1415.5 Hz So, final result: 0.22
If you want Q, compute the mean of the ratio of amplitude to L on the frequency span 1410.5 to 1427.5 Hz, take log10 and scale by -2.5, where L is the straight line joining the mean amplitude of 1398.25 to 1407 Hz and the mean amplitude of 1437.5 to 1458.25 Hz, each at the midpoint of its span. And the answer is 0.149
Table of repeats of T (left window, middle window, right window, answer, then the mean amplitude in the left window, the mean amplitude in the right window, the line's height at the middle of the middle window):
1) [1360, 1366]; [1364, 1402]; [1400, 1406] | -3.8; 227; 210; 219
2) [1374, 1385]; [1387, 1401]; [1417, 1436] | -0.7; 245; 202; 232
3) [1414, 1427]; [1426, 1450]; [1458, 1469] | -3.7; 184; 202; 191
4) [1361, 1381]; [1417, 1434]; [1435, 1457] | 1.6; 234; 214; 220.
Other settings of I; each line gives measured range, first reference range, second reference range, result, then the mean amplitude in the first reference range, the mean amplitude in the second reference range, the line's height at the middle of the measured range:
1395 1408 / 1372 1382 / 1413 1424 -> -0.047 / 242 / 178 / 204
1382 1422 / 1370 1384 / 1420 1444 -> 0.065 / 242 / 212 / 228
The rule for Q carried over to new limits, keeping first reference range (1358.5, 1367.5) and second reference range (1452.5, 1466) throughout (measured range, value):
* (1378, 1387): -0.13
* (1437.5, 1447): -0.09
